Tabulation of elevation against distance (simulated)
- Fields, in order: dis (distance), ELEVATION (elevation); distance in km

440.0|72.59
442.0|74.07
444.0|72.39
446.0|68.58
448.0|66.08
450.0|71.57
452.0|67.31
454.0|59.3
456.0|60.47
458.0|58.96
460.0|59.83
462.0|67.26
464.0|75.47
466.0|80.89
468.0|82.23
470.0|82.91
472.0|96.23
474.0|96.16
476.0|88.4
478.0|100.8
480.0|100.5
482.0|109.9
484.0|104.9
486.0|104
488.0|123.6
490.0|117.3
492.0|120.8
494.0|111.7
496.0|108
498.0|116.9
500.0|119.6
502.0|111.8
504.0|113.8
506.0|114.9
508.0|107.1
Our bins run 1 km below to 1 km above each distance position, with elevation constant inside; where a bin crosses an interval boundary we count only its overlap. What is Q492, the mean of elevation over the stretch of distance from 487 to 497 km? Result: 116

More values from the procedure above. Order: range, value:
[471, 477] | 93.6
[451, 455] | 63.3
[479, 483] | 105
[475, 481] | 96.6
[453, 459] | 59.6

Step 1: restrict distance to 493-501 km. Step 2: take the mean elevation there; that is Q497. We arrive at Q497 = 114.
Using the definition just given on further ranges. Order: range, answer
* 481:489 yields 111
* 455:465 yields 64.4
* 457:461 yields 59.4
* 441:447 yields 71.7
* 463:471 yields 80.4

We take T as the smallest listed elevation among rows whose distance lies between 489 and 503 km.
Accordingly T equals 108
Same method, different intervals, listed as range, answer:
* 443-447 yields 68.58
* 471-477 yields 88.4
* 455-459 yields 58.96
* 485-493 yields 104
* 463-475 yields 75.47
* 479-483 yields 100.5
